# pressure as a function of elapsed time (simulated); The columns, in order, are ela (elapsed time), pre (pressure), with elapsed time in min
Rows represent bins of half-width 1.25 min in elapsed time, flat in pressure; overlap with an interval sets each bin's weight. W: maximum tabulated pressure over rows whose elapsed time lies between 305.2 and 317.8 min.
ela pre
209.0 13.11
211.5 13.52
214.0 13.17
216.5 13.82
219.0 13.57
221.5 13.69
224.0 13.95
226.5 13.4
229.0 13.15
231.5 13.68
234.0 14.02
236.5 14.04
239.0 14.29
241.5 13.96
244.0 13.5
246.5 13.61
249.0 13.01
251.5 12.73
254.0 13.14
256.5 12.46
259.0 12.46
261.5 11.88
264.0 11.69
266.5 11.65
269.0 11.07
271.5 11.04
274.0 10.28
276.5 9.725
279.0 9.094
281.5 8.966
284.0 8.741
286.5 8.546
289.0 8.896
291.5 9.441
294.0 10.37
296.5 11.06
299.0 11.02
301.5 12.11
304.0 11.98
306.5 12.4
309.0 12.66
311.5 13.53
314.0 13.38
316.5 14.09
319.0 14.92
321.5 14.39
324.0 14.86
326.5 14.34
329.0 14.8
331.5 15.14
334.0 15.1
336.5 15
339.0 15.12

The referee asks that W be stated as 14.09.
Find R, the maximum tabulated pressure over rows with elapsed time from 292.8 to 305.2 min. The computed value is 12.11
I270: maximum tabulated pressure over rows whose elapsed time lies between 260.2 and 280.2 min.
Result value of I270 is 11.88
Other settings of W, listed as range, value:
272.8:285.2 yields 10.28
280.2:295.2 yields 10.37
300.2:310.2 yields 12.66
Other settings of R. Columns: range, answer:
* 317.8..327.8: 14.92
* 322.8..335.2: 15.14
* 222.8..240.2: 14.29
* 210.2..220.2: 13.82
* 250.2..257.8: 13.14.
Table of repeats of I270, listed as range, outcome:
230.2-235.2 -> 14.02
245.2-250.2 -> 13.61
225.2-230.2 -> 13.4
